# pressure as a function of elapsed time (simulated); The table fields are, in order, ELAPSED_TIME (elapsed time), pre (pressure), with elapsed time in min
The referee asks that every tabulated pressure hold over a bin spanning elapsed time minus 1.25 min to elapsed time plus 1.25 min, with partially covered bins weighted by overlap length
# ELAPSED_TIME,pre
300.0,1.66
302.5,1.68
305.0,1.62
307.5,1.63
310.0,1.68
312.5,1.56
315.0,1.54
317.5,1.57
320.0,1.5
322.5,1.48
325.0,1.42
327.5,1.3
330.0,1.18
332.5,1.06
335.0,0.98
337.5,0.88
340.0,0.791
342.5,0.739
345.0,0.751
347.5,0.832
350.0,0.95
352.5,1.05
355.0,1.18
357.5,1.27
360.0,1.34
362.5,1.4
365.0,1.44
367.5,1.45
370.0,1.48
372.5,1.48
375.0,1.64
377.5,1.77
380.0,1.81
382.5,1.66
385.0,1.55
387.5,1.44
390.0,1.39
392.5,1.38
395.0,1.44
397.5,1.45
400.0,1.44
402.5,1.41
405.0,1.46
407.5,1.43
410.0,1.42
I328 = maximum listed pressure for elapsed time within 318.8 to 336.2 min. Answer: 1.5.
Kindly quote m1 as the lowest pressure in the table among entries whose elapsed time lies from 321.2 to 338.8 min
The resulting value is 0.88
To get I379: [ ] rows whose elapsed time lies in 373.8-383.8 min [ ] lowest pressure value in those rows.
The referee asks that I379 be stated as 1.64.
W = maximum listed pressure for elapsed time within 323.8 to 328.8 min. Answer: 1.42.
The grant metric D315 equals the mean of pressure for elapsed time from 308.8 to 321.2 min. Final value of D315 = 1.57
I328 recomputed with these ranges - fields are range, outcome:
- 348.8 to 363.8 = 1.4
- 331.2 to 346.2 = 1.06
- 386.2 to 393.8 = 1.44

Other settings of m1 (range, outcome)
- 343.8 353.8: 0.751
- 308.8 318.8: 1.54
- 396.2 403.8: 1.41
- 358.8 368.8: 1.34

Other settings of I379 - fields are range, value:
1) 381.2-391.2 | 1.39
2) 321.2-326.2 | 1.42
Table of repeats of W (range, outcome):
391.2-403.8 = 1.45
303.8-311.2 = 1.68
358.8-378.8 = 1.77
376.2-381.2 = 1.81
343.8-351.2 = 0.95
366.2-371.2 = 1.48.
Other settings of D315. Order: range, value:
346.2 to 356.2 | 1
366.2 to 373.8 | 1.47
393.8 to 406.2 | 1.44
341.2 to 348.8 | 0.775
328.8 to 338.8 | 1.02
